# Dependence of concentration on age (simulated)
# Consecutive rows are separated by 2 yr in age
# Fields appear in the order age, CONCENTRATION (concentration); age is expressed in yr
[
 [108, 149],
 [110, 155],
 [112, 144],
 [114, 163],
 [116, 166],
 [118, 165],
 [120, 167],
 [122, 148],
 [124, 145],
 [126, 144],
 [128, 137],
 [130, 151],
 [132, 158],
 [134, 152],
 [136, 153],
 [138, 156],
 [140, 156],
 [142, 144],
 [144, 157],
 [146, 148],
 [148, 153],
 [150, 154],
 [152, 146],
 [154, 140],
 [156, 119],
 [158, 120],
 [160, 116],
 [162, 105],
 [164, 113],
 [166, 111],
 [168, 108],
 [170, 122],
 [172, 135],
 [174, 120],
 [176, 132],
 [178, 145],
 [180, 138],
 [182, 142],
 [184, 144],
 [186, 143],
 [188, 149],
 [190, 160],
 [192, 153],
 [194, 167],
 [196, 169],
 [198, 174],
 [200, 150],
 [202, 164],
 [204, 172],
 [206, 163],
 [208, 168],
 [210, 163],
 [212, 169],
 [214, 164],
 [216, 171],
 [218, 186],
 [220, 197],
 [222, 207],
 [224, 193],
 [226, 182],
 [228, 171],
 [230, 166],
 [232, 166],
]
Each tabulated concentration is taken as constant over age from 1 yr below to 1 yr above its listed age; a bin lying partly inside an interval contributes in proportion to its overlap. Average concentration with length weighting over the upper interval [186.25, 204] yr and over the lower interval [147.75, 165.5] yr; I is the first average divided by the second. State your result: 1.25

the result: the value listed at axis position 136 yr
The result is 153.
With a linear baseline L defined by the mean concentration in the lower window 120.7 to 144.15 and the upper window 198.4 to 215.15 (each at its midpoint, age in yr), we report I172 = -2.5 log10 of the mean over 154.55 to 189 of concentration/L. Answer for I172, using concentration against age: 0.23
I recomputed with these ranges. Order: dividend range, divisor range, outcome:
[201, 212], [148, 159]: 1.21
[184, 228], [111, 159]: 1.13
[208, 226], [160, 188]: 1.41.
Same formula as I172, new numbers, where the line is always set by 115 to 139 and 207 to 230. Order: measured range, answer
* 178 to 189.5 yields 0.17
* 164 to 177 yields 0.34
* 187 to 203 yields 0.07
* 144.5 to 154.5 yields 0.07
